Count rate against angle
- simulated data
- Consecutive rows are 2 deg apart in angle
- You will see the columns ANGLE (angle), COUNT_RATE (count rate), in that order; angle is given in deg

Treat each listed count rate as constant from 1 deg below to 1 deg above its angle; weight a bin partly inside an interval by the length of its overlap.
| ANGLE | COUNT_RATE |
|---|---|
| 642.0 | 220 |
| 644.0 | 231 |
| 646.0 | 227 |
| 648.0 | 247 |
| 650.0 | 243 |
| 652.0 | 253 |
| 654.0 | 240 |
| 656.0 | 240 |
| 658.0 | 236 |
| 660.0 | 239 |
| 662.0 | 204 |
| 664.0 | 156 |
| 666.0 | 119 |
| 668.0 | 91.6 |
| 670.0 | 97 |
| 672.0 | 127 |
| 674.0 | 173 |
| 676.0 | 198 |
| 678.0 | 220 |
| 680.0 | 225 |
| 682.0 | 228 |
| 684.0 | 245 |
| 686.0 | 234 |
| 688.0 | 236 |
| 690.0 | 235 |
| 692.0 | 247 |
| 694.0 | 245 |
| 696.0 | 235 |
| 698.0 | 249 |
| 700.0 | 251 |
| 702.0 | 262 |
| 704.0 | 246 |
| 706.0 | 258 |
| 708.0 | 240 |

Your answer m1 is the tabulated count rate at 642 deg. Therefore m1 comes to 220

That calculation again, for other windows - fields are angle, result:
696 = 235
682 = 228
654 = 240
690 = 235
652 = 253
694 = 245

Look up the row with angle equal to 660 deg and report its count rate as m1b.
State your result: 239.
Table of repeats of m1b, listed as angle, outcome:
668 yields 91.6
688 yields 236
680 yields 225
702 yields 262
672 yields 127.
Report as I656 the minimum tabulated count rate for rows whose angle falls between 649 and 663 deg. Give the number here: 204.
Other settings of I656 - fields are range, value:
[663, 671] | 91.6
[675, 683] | 198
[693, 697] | 235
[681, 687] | 228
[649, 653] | 243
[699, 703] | 251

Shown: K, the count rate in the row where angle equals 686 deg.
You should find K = 234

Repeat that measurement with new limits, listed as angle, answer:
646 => 227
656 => 240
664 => 156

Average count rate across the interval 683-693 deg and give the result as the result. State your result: 239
